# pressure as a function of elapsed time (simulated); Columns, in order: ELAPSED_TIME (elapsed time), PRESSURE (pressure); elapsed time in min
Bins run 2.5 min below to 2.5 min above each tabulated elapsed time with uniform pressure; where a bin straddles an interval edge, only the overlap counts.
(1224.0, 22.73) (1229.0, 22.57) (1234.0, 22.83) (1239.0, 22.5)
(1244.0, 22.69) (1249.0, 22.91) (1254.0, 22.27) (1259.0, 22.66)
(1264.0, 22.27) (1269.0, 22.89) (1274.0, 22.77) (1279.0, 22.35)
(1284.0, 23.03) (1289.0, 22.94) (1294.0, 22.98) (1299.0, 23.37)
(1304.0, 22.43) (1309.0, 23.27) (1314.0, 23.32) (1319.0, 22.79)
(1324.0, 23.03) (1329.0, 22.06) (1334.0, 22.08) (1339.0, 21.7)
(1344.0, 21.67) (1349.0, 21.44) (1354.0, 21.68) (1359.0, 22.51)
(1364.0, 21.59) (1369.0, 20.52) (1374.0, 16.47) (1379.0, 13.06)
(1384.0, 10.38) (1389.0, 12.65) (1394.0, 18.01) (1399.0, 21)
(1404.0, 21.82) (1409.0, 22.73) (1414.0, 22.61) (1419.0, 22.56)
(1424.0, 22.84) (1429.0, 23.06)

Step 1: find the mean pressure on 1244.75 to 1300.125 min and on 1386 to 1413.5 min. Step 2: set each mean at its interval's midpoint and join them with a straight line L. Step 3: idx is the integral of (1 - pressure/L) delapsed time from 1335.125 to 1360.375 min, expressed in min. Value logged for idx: -1.3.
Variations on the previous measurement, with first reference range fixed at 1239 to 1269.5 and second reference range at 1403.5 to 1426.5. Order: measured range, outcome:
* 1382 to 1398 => 5.7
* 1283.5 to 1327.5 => -0.8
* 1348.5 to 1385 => 6.4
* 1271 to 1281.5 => 0.0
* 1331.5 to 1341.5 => 0.3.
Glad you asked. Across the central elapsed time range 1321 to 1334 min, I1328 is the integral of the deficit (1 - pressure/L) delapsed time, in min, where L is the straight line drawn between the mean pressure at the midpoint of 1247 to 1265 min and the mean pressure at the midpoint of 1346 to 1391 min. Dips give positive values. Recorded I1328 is -1.91 min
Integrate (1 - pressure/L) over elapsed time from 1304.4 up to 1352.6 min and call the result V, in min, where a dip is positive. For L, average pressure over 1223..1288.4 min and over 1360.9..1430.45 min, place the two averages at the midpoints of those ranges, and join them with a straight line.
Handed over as -3.4 min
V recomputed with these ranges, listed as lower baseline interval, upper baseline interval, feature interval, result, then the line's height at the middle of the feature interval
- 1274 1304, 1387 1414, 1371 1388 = 5.7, 20.3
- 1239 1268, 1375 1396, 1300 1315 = -3.3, 18.9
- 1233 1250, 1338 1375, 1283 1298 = -0.7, 22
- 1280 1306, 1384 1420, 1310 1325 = -0.6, 22.1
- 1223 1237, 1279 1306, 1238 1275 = 0.3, 22.8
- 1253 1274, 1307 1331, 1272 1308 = -0.2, 22.7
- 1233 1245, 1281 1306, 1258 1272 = 0.1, 22.8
